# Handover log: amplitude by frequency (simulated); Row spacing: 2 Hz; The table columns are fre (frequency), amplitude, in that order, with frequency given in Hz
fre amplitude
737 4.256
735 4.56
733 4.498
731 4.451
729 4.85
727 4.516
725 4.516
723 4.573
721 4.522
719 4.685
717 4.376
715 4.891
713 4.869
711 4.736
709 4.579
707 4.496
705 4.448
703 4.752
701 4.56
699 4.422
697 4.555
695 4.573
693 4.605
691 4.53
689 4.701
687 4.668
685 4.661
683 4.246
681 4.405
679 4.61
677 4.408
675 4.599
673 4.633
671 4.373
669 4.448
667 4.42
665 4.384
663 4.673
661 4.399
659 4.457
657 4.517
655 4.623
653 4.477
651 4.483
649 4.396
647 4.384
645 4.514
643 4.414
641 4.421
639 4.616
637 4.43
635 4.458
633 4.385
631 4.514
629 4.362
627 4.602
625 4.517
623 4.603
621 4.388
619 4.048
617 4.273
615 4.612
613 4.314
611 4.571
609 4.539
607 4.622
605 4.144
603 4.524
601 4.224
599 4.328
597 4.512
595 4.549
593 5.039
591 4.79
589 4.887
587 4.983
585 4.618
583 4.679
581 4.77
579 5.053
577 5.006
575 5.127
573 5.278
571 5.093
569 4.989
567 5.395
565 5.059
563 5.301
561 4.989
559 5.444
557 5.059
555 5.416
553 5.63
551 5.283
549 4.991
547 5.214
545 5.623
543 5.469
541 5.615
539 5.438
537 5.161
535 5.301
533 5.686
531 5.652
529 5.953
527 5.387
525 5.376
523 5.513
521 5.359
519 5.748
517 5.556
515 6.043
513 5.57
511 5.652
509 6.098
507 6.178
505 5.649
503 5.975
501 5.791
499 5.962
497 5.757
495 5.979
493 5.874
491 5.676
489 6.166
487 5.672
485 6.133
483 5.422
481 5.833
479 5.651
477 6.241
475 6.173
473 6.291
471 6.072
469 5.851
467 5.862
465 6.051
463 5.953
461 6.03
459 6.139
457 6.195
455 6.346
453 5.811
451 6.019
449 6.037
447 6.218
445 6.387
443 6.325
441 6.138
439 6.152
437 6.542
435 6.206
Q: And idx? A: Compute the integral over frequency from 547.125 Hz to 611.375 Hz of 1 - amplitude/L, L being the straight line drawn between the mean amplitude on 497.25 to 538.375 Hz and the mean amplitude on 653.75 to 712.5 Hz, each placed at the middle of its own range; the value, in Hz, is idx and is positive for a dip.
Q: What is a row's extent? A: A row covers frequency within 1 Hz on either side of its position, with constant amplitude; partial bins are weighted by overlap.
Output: 4.27 Hz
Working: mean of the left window 5.68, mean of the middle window 4.91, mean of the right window 4.54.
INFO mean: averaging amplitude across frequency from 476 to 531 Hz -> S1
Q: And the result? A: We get 5.78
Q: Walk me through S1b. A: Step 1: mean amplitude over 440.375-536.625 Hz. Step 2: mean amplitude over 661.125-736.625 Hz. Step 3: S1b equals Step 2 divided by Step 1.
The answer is 0.77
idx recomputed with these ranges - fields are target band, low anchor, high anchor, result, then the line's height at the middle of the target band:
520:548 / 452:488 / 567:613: -0.83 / 5.32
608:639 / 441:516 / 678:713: 3.63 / 5.04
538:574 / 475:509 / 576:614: -1.28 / 5.11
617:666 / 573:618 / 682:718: 1.82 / 4.63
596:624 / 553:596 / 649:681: 2.42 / 4.83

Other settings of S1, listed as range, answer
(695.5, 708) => 4.54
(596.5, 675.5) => 4.45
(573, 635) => 4.6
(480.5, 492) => 5.82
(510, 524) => 5.63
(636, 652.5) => 4.46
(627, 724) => 4.53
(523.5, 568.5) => 5.38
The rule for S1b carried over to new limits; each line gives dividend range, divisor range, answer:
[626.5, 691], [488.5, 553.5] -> 0.80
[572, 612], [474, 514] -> 0.80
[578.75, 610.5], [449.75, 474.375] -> 0.76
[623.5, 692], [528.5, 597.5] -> 0.87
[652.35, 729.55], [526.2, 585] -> 0.87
